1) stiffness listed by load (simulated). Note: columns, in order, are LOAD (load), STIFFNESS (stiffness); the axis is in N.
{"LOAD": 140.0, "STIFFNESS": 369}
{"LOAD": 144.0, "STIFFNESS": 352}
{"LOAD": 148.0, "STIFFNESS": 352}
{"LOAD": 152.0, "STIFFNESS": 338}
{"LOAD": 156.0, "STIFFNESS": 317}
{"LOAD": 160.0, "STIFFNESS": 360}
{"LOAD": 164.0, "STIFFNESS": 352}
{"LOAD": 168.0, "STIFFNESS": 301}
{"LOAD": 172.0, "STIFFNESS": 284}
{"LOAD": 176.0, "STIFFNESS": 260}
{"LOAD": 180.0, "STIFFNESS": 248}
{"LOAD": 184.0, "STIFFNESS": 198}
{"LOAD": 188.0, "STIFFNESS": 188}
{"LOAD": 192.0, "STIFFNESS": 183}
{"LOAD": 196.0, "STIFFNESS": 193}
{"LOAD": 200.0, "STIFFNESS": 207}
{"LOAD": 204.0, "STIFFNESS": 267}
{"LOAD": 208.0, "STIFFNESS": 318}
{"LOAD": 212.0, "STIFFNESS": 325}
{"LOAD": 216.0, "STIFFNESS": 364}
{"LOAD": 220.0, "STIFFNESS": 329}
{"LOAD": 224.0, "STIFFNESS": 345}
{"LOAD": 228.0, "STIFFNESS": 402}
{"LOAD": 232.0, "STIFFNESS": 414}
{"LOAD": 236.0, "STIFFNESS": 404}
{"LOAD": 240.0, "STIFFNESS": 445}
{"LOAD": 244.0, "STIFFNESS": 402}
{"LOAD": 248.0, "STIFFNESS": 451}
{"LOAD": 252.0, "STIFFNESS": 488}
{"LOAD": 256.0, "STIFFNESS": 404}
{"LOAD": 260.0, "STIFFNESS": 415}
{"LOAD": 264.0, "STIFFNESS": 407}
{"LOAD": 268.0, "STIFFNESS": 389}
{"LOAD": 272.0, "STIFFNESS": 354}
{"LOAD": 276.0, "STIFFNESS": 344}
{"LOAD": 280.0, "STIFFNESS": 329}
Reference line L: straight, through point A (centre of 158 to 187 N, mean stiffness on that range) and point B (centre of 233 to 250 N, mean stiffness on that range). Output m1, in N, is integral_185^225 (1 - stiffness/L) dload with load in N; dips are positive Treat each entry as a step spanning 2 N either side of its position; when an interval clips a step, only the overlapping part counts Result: 9.7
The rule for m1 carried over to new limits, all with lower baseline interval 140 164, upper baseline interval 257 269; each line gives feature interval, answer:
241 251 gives -0.97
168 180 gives 2.85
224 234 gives -0.22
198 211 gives 3.67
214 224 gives 0.93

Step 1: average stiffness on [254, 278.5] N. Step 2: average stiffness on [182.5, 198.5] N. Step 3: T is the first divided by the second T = 2.0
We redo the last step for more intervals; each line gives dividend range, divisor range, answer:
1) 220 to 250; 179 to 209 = 1.82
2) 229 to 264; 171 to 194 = 1.90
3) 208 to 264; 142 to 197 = 1.41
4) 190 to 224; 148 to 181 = 0.89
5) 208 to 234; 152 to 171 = 1.09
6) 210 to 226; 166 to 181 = 1.24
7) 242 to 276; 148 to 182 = 1.32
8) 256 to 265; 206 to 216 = 1.24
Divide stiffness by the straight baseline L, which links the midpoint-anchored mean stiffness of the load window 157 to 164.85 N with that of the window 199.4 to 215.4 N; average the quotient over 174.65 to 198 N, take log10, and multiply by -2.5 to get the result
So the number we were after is 0.46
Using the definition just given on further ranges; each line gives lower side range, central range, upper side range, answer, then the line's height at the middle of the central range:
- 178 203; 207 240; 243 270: -0.17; 314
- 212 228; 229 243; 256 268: -0.13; 372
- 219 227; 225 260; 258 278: -0.17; 362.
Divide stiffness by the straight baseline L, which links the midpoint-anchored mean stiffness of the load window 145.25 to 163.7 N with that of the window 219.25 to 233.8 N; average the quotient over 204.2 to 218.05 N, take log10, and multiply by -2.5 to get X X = 0.13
